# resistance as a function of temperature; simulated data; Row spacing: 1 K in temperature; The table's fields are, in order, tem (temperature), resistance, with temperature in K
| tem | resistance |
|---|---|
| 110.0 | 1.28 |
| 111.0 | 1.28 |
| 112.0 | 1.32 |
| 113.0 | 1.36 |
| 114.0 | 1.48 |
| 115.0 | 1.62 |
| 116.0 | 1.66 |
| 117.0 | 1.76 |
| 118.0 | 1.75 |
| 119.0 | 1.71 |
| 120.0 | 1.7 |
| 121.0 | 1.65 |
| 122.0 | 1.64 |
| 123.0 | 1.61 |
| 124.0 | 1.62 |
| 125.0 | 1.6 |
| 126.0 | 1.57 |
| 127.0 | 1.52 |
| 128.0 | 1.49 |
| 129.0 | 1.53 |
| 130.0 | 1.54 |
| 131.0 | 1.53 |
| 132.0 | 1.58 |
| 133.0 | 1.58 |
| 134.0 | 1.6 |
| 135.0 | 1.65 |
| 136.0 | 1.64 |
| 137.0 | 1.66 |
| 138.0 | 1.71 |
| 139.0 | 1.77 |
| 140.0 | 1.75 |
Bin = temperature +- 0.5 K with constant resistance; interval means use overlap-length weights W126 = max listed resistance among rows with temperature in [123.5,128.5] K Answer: 1.62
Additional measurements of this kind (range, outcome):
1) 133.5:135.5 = 1.65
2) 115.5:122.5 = 1.76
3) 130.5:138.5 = 1.71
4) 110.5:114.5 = 1.48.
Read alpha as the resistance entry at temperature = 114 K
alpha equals 1.48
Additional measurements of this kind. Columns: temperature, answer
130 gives 1.54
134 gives 1.6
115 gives 1.62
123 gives 1.61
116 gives 1.66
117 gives 1.76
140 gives 1.75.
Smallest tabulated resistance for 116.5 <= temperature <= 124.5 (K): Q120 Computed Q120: 1.61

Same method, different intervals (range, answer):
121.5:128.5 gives 1.49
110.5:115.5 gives 1.28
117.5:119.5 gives 1.71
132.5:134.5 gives 1.58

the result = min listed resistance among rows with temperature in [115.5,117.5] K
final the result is 1.66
